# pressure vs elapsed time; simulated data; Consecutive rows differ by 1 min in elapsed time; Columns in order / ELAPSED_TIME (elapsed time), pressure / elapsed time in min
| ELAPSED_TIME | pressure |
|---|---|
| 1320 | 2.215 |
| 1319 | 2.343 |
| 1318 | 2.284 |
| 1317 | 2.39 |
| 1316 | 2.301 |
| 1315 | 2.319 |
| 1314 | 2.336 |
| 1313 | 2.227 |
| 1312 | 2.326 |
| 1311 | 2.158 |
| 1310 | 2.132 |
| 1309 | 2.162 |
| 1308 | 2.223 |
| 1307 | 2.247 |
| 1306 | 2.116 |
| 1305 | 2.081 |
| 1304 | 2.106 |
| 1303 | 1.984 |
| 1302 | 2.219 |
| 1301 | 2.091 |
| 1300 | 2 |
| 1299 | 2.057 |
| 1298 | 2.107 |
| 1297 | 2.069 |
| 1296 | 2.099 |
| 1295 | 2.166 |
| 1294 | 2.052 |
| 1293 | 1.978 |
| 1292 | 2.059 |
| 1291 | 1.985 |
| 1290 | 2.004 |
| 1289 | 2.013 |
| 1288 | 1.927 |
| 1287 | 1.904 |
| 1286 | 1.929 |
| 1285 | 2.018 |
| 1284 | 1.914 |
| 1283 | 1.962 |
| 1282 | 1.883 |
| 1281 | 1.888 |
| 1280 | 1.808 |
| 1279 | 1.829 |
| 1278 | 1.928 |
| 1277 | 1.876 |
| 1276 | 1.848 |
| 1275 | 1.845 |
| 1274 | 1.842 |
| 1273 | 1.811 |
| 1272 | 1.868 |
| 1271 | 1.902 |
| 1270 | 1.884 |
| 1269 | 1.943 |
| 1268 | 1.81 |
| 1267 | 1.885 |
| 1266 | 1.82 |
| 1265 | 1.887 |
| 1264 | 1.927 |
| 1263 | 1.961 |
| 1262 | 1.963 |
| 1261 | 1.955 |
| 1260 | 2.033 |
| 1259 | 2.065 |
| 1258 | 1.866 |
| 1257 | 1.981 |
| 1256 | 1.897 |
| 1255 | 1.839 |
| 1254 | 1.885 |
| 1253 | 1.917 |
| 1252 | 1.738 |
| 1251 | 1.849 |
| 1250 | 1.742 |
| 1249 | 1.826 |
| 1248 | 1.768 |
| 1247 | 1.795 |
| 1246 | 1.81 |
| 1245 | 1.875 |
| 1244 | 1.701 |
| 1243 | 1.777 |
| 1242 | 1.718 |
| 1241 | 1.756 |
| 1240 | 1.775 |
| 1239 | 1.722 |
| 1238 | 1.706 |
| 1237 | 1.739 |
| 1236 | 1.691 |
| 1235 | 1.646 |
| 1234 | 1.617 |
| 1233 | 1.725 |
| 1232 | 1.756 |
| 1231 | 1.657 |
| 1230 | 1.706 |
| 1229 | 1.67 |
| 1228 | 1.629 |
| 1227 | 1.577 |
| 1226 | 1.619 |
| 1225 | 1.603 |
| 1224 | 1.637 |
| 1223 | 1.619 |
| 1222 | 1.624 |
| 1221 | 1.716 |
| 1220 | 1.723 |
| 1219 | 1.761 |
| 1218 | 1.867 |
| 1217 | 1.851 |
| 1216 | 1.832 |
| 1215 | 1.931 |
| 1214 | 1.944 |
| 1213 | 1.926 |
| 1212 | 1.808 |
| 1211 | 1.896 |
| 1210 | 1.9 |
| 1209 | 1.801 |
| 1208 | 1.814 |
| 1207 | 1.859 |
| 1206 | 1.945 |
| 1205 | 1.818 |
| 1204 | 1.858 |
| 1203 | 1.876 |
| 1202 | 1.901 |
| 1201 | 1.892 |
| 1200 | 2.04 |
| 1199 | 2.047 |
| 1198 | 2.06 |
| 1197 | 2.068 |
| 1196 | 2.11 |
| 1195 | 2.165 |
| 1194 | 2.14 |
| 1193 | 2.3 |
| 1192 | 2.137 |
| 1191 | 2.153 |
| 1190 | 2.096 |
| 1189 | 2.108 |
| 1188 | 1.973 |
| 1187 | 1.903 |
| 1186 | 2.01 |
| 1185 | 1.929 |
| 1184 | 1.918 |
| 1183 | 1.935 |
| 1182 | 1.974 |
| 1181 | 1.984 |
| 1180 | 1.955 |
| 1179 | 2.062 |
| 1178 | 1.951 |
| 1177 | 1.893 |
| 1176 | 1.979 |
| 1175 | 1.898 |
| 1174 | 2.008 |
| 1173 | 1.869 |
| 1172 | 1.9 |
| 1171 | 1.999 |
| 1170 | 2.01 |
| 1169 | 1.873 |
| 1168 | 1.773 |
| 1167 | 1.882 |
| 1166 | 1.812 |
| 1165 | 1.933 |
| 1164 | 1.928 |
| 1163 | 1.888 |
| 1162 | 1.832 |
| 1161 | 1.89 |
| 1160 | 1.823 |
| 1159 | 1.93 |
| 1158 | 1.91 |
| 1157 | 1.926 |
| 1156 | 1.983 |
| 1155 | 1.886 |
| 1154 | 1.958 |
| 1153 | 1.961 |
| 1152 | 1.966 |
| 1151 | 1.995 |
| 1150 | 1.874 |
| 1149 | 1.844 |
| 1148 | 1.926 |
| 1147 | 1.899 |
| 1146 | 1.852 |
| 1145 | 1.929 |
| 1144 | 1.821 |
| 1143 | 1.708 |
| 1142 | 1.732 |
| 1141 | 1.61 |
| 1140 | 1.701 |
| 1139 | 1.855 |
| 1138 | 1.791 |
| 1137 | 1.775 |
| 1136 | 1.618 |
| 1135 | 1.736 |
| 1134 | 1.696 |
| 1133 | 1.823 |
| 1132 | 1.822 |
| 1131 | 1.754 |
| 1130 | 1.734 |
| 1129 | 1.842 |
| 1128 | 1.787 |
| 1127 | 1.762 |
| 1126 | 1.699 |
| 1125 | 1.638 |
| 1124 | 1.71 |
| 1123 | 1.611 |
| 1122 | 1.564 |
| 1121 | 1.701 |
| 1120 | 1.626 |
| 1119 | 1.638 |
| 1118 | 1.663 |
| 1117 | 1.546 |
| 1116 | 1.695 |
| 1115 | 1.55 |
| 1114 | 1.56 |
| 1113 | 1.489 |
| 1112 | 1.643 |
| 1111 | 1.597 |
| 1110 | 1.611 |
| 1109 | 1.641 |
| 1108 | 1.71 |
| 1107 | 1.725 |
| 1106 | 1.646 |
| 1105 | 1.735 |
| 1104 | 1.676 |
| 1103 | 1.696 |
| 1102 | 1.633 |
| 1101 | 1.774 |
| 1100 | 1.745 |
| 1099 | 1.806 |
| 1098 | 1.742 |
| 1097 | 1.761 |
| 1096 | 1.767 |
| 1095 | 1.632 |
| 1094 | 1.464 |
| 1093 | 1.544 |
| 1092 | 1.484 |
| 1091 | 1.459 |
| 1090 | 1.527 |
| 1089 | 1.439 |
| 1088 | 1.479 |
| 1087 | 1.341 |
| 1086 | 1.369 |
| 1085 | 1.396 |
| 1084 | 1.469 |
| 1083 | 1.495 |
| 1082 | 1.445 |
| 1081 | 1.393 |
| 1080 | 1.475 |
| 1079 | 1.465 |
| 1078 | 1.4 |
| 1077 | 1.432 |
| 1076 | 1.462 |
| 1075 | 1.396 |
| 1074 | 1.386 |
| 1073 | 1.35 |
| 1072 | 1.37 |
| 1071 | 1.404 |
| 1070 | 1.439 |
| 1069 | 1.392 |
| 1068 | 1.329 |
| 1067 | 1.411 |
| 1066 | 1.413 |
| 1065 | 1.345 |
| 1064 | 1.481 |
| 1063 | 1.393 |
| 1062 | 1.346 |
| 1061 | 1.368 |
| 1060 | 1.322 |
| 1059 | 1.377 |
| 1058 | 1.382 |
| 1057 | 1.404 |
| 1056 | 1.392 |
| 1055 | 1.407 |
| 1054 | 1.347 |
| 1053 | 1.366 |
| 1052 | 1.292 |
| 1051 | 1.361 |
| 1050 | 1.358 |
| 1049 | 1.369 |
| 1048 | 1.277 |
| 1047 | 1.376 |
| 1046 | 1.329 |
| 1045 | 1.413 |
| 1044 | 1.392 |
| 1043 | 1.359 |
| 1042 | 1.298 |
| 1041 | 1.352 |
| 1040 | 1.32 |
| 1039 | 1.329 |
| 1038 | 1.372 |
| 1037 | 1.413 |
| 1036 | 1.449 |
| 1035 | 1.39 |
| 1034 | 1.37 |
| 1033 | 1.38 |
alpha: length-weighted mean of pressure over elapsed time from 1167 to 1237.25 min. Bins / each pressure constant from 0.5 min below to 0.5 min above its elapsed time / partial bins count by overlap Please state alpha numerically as 1.88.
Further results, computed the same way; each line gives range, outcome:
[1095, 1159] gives 1.75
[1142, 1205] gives 1.95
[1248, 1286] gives 1.89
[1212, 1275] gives 1.8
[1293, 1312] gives 2.12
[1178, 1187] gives 1.97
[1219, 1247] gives 1.7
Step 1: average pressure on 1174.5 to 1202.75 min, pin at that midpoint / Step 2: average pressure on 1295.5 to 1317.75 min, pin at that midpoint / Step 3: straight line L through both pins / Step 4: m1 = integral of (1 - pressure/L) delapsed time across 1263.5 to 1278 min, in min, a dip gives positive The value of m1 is 1.7 min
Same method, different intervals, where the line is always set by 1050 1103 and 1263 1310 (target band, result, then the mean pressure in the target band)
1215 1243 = 2.0 min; 1.71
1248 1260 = 0.1 min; 1.88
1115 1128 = -0.7 min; 1.66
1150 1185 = -5.0 min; 1.93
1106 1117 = -0.5 min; 1.62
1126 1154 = -3.3 min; 1.81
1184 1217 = -3.9 min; 1.97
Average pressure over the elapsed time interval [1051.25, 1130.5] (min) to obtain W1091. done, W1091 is 1.53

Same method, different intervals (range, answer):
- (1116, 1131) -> 1.68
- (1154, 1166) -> 1.9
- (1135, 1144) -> 1.73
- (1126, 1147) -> 1.77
